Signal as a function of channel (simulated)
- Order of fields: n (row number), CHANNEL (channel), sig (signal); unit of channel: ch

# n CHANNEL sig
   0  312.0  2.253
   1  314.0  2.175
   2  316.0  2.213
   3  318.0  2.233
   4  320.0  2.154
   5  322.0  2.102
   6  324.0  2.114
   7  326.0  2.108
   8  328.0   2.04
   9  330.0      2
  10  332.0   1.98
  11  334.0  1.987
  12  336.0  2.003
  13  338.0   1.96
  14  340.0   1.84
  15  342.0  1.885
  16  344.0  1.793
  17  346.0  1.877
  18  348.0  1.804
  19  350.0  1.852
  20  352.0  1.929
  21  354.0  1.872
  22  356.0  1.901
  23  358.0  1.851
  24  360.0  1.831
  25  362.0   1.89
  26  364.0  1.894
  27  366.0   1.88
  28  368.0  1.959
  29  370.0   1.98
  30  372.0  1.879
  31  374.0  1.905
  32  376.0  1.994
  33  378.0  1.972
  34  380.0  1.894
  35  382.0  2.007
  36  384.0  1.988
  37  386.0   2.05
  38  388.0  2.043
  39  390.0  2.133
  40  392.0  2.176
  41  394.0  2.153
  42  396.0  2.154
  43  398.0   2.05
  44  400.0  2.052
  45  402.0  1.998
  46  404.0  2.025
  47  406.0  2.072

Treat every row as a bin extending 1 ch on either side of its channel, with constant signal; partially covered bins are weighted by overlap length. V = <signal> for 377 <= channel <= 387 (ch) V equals 1.98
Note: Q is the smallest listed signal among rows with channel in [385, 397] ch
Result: 2.043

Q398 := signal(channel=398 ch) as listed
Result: 2.05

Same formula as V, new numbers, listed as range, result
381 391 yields 2.04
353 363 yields 1.87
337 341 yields 1.9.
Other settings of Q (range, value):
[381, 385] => 1.988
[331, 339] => 1.96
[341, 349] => 1.793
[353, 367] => 1.831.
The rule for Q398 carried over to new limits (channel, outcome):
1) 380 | 1.894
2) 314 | 2.175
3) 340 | 1.84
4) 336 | 2.003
